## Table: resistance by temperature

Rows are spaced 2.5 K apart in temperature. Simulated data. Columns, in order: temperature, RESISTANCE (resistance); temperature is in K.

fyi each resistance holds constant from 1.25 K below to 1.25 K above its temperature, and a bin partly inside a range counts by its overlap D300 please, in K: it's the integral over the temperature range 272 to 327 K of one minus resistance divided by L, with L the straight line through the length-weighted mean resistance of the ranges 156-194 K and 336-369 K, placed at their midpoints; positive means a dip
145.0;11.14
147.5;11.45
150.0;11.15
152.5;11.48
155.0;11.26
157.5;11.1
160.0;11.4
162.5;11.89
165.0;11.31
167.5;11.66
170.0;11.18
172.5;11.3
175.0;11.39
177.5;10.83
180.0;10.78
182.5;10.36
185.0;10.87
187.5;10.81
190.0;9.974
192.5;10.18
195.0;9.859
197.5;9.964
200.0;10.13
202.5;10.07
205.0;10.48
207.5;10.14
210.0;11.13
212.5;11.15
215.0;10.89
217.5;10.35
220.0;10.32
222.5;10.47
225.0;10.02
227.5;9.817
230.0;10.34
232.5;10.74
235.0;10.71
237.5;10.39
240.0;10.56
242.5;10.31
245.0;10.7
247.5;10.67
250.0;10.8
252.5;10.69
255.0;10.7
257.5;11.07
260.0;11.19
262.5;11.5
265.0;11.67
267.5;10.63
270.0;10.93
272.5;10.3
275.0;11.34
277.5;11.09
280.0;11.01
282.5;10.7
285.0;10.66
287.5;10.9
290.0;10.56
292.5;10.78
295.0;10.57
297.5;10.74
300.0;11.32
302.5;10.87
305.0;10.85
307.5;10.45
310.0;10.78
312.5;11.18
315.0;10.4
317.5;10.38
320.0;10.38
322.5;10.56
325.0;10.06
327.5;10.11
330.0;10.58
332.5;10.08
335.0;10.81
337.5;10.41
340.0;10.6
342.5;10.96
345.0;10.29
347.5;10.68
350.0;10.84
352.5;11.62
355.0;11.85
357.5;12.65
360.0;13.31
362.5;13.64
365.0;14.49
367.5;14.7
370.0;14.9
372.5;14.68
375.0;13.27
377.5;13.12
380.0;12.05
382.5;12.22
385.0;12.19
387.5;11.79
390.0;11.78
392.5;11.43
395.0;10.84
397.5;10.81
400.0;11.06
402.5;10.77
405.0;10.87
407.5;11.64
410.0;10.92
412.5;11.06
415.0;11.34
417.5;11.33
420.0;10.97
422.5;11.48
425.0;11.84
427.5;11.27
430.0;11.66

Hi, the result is 4.7 K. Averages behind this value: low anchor 11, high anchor 12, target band 10.7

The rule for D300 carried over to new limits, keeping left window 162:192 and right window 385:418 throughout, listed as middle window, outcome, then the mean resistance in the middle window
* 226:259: 1.4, 10.6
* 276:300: 0.6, 10.8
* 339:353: 0.5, 10.8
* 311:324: 0.7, 10.6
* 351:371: -3.8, 13.3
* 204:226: 0.9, 10.6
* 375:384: -1.1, 12.6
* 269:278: 0.2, 10.9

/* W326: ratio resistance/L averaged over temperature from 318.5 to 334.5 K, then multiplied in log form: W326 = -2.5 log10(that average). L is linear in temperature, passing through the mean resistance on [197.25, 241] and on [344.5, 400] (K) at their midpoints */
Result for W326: 0.15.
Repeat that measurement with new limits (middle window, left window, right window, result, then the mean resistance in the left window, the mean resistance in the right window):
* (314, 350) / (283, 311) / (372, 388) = 0.11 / 10.8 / 12.7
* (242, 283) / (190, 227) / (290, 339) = -0.04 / 10.3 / 10.6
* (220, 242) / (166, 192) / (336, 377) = 0.10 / 10.9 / 12.4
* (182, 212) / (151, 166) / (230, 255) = 0.07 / 11.4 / 10.6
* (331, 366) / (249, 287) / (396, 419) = -0.05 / 11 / 11.1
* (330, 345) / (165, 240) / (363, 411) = 0.13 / 10.6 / 12.3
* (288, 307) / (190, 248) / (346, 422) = 0.04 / 10.4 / 12.1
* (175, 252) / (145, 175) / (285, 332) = 0.06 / 11.4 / 10.6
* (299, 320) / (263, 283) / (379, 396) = 0.05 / 11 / 11.8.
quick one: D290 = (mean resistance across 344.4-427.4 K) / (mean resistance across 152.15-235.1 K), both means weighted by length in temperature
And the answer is 1.12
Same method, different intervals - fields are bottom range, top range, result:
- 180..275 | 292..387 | 1.09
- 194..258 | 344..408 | 1.17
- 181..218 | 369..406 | 1.16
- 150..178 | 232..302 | 0.95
